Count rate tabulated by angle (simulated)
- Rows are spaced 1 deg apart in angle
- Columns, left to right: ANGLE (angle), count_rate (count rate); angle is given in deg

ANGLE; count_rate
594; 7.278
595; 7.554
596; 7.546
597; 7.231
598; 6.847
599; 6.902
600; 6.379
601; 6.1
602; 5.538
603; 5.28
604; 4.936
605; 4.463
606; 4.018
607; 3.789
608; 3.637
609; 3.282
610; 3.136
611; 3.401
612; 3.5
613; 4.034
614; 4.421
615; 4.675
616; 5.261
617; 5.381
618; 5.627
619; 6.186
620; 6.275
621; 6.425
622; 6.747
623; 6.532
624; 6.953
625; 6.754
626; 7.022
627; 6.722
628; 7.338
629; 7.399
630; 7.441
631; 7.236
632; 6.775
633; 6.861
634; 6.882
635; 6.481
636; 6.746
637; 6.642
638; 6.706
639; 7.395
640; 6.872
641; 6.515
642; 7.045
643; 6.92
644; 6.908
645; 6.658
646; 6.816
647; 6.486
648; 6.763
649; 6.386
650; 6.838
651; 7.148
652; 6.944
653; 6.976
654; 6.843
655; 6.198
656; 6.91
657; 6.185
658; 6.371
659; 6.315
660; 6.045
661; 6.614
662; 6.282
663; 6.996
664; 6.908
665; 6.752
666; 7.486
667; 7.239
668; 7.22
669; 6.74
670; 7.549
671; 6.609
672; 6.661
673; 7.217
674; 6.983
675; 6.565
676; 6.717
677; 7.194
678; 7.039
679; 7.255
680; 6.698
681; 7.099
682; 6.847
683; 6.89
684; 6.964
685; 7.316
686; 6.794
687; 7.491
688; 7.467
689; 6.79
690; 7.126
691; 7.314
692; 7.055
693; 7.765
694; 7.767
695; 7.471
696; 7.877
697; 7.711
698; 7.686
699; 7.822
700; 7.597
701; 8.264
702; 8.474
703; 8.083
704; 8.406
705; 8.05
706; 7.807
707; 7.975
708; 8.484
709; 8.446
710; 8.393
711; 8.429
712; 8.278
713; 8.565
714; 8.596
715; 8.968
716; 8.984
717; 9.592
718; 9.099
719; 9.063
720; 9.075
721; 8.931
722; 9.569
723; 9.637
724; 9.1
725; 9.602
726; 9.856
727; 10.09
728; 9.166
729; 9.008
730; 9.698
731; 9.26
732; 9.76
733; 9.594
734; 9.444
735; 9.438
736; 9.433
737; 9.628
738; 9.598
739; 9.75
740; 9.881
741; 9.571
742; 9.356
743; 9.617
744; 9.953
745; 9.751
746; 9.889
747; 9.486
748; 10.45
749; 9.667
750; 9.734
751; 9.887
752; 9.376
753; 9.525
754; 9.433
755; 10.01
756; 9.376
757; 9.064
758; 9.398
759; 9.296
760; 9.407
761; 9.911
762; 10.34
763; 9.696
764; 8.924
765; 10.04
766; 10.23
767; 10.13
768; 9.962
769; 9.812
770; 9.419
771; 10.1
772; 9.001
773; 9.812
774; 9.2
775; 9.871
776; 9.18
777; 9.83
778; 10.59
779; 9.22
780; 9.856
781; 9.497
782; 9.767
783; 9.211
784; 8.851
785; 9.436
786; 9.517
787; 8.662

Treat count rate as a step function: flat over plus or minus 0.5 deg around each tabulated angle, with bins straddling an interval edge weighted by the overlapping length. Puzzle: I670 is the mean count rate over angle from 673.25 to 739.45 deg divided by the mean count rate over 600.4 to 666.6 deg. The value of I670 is 1.3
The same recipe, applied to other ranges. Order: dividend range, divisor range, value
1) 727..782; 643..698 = 1.39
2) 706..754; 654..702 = 1.32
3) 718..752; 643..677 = 1.41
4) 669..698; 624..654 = 1.04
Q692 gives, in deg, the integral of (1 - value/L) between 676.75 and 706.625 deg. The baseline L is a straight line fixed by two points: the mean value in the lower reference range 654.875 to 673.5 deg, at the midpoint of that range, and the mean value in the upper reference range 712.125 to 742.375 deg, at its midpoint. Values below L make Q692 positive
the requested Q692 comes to 1.6 deg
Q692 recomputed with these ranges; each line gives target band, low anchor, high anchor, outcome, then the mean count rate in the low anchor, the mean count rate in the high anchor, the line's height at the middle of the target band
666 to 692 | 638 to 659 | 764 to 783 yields 1.49 deg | 6.75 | 9.71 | 7.47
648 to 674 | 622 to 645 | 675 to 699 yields 1.08 deg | 6.91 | 7.23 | 7.07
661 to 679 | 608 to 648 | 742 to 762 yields 0.93 deg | 6.14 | 9.65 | 7.33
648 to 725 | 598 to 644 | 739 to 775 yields 1.90 deg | 5.9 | 9.68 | 7.72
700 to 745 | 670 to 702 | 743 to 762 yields -2.64 deg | 7.25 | 9.66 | 8.58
